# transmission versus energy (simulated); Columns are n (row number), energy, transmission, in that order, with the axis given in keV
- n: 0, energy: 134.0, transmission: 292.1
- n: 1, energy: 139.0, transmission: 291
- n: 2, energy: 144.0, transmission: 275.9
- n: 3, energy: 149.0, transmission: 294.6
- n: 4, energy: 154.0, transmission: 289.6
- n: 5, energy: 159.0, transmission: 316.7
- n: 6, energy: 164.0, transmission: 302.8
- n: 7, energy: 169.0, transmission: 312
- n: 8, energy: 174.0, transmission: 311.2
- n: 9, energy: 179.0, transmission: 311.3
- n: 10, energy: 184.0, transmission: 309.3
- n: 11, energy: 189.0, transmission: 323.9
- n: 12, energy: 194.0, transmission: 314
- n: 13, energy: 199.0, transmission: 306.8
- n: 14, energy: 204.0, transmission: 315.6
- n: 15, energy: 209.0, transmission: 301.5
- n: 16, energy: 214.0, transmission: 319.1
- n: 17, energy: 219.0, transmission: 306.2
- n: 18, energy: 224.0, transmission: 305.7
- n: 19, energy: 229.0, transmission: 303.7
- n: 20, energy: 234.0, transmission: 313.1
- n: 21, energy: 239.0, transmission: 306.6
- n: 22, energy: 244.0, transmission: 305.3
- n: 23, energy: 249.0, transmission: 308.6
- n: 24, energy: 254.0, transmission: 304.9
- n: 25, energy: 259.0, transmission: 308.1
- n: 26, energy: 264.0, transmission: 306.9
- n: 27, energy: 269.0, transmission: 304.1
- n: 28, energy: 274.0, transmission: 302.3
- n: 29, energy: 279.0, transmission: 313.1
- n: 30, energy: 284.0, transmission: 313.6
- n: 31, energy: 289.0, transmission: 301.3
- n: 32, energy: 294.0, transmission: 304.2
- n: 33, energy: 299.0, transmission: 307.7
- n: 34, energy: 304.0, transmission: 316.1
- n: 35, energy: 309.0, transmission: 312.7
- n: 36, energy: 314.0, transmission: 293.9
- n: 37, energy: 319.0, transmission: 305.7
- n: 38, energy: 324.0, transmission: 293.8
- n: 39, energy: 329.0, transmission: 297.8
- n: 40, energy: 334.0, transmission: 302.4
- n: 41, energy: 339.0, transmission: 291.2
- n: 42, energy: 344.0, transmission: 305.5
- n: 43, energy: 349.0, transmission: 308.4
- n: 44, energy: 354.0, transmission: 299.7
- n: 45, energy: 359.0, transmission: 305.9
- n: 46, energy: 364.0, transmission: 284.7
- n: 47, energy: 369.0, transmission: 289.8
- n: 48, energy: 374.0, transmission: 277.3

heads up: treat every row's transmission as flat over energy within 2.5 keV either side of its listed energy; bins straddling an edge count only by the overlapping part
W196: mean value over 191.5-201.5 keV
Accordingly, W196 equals 310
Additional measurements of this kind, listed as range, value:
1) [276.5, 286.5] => 313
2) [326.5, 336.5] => 300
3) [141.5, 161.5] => 294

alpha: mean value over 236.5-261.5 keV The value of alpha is 307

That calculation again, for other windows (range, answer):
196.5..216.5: 311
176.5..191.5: 315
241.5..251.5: 307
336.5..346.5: 298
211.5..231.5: 309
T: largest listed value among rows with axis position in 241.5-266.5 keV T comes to 308.6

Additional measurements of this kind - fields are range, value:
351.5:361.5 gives 305.9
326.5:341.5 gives 302.4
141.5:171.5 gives 316.7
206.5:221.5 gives 319.1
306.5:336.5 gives 312.7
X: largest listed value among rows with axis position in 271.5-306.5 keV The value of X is 316.1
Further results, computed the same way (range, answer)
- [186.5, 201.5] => 323.9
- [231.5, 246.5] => 313.1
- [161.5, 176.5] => 312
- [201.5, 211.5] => 315.6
